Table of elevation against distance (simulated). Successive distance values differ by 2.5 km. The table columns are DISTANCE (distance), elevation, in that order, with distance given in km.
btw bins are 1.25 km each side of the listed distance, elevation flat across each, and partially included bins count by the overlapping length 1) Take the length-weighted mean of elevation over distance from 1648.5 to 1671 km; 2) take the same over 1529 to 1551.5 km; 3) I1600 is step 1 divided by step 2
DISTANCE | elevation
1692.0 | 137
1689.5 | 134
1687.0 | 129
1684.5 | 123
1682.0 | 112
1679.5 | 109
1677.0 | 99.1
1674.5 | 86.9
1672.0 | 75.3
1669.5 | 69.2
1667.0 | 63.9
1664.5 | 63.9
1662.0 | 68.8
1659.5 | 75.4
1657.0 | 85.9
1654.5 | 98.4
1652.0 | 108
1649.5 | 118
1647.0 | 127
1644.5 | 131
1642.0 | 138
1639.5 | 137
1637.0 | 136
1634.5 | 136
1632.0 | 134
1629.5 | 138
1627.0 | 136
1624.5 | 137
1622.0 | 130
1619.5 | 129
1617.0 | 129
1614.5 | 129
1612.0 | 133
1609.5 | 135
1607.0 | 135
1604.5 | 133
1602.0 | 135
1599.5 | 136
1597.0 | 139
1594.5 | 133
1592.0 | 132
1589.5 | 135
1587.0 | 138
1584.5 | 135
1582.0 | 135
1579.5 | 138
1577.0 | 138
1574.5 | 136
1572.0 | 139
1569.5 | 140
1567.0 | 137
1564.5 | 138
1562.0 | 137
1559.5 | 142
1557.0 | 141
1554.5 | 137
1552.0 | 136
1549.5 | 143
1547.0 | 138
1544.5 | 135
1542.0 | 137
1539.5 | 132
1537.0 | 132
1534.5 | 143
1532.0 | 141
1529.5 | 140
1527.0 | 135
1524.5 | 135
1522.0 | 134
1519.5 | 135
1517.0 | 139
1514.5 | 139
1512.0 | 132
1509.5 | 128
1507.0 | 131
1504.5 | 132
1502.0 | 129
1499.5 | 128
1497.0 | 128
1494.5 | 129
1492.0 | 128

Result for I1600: 0.60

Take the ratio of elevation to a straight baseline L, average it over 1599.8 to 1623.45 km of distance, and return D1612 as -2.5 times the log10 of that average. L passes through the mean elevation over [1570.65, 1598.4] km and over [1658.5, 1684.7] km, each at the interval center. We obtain -0.10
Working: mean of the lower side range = 136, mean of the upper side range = 84.7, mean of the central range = 132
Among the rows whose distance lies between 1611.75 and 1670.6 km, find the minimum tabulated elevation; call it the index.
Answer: 63.9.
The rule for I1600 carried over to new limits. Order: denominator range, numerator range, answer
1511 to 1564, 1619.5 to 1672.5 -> 0.81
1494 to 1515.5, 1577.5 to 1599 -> 1.04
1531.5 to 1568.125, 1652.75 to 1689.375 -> 0.66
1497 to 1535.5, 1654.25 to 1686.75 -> 0.65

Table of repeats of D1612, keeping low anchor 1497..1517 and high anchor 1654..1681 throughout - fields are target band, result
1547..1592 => -0.226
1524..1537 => -0.118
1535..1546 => -0.116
